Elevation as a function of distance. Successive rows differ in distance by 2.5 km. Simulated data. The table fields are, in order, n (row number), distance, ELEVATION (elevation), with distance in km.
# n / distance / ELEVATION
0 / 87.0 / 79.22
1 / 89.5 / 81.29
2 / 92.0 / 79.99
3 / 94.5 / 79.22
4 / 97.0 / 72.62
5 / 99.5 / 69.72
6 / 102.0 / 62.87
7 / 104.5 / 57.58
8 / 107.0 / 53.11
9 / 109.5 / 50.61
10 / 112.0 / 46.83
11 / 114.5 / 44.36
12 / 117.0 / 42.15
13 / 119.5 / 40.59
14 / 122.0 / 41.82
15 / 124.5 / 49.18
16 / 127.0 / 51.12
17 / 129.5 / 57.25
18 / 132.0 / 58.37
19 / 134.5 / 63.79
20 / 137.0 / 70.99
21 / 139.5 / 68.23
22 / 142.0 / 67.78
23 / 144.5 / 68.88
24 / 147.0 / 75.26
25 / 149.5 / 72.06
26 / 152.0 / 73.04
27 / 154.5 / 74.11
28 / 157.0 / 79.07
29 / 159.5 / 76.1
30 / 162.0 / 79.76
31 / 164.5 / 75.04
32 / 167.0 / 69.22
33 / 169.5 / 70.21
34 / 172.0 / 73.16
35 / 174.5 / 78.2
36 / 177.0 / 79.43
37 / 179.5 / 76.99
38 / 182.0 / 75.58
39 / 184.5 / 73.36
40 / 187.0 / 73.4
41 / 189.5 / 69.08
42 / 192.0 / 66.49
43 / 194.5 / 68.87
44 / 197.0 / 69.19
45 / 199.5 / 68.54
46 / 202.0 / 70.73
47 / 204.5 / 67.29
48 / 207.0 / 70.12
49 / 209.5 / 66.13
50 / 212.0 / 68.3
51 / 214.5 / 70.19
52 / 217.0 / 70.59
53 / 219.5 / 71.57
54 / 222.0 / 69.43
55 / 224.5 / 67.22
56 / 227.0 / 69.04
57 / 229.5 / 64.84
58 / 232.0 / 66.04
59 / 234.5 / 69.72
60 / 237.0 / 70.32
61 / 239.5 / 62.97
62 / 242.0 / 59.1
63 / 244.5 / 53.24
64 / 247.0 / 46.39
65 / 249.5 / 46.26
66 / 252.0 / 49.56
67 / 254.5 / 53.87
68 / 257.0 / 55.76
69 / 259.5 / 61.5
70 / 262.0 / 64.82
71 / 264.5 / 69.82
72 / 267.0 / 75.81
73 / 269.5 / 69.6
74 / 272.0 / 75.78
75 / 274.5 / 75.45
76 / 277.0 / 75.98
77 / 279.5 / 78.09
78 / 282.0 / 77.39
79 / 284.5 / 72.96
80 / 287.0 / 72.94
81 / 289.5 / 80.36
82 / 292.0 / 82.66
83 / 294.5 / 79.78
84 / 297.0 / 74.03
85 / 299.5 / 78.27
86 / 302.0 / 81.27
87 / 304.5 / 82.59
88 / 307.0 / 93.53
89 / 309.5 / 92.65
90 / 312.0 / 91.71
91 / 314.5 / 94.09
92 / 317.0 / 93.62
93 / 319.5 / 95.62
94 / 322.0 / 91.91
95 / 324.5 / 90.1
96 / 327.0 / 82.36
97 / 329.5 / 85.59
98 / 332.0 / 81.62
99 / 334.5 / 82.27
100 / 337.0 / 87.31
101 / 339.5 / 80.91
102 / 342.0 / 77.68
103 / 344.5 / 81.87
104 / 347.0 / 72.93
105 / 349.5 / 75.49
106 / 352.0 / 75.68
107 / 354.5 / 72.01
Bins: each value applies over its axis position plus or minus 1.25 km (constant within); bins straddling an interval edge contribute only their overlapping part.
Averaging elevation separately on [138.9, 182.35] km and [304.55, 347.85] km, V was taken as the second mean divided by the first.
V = 1.2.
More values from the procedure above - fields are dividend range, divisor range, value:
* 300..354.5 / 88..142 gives 1.43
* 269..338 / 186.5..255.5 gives 1.28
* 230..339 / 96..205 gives 1.14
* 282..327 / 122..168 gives 1.26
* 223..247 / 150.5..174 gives 0.86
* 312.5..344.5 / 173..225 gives 1.22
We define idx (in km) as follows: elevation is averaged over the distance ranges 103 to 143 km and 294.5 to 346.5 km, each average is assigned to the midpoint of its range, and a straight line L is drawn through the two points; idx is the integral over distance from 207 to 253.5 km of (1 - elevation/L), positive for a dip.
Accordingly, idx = 4.8 km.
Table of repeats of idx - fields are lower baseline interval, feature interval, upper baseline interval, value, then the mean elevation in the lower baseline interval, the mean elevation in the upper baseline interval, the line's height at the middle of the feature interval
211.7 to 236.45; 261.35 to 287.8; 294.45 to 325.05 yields 2.1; 68.8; 87.9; 80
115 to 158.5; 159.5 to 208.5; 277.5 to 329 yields -3.2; 61.8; 84.2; 68.1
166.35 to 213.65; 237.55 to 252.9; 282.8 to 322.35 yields 4.7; 71.3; 84.6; 77.8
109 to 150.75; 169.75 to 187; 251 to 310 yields -3.6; 57.1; 73.8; 62.5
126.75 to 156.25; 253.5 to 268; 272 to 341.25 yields 2.8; 67.5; 83.3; 78.9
